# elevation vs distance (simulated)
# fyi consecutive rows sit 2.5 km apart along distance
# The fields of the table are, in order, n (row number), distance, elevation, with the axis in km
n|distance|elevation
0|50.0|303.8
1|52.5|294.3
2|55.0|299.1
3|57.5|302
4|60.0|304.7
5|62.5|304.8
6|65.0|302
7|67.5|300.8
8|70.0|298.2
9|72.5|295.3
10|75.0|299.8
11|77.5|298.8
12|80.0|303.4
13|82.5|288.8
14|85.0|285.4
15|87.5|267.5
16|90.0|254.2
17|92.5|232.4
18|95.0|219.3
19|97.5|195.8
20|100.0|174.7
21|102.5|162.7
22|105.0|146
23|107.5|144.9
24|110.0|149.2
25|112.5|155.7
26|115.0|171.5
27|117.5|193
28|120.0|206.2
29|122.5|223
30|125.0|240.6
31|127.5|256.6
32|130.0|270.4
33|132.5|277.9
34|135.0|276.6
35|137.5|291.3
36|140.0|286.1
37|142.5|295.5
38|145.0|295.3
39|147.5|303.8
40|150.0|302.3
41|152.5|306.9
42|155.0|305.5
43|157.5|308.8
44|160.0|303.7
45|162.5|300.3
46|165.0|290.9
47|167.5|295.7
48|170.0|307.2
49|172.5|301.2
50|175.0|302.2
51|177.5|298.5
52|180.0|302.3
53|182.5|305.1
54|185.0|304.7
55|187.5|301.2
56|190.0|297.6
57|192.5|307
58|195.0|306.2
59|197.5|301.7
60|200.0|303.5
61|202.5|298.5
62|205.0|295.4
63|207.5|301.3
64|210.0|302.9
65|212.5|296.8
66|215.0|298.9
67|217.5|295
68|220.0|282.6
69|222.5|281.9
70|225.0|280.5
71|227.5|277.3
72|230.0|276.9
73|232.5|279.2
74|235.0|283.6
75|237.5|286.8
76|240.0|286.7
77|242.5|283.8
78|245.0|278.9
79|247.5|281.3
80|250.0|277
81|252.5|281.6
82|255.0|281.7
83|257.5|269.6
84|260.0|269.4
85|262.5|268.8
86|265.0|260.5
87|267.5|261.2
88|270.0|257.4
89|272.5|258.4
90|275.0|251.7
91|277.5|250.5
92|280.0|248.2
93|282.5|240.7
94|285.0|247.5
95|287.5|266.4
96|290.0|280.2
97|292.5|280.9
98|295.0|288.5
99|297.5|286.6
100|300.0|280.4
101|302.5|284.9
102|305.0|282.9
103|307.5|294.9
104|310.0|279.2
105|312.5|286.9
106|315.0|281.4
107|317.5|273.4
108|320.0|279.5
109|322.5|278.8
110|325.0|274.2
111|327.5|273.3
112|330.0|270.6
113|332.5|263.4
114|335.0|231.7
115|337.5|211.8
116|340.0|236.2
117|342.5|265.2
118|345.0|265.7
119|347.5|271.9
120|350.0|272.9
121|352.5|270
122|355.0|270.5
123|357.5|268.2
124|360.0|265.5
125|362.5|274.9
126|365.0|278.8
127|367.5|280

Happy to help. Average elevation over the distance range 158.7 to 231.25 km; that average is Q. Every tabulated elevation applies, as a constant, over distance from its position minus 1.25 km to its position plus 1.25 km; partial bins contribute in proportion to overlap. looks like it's 297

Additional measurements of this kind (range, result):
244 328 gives 272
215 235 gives 283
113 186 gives 279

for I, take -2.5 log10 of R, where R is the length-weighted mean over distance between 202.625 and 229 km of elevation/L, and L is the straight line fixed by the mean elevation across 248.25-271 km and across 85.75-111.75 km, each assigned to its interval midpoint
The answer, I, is -0.17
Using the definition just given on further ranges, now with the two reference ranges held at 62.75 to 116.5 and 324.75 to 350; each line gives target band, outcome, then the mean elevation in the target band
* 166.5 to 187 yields -0.23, 302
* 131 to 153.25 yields -0.21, 292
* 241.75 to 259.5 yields -0.12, 279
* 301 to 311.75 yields -0.13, 285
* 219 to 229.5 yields -0.14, 280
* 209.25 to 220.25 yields -0.20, 296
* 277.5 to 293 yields -0.03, 259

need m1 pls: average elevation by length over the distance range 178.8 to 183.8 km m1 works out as 304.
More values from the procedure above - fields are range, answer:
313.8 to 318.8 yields 277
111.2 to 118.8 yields 173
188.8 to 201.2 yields 303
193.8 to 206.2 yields 301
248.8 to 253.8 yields 279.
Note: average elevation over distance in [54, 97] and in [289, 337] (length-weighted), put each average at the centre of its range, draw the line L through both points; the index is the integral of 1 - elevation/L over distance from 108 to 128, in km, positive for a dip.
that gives 6.2 km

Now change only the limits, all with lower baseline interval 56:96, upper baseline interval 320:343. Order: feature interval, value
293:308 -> -1.4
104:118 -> 6.1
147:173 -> -2.5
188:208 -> -2.2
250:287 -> 0.4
